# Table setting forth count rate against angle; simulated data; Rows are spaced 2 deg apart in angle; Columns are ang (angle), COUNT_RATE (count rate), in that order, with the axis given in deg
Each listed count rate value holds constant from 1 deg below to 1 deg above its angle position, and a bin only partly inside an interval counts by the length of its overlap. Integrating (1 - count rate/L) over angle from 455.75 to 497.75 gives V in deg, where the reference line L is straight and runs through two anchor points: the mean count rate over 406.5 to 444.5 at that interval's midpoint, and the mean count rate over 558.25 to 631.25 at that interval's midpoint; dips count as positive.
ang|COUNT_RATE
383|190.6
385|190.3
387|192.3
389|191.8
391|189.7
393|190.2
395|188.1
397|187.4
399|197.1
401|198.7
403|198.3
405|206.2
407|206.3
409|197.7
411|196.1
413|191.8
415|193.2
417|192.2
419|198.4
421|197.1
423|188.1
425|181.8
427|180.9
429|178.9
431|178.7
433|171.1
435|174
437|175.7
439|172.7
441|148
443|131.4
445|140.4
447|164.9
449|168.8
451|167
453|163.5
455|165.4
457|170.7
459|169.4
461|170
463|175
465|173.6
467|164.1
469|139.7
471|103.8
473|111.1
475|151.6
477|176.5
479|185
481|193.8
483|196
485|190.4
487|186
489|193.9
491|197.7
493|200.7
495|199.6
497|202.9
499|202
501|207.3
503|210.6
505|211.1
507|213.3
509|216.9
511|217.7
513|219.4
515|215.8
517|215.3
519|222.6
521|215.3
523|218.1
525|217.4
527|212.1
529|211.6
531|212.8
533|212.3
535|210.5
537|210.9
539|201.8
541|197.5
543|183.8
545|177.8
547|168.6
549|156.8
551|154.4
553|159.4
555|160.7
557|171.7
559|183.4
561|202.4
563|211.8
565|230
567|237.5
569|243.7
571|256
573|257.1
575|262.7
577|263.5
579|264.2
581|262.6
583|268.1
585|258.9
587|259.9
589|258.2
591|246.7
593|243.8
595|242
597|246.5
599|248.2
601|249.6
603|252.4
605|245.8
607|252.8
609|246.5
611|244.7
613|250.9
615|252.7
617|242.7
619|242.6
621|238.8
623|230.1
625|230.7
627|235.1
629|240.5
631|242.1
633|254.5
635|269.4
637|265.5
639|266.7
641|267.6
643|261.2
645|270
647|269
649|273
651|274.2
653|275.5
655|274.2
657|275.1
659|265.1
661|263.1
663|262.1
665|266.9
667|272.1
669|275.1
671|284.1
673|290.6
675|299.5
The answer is 5.6 deg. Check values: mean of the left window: 181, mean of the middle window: 174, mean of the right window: 245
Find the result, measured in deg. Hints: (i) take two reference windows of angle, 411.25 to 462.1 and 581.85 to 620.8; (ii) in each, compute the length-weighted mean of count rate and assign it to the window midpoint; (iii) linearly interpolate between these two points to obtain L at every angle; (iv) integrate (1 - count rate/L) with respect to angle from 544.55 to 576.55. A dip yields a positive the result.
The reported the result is 3.9 deg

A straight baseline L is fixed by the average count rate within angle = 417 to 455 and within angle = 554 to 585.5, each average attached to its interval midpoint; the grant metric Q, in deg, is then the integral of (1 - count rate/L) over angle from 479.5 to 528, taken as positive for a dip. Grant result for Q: -1.0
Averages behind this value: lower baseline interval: 172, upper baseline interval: 233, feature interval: 207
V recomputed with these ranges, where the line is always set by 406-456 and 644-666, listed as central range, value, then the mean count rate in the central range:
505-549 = 1.88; 207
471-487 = 2.31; 169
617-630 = 1.01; 237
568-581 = -1.19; 258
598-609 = -0.04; 249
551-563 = 2.75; 177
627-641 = 0.29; 256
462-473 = 2.54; 148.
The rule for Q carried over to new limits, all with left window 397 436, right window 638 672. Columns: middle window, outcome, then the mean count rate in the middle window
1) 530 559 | 6.1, 184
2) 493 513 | 1.0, 209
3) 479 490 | 1.1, 191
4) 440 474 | 8.3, 155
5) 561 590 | -0.8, 251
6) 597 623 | 0.9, 247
